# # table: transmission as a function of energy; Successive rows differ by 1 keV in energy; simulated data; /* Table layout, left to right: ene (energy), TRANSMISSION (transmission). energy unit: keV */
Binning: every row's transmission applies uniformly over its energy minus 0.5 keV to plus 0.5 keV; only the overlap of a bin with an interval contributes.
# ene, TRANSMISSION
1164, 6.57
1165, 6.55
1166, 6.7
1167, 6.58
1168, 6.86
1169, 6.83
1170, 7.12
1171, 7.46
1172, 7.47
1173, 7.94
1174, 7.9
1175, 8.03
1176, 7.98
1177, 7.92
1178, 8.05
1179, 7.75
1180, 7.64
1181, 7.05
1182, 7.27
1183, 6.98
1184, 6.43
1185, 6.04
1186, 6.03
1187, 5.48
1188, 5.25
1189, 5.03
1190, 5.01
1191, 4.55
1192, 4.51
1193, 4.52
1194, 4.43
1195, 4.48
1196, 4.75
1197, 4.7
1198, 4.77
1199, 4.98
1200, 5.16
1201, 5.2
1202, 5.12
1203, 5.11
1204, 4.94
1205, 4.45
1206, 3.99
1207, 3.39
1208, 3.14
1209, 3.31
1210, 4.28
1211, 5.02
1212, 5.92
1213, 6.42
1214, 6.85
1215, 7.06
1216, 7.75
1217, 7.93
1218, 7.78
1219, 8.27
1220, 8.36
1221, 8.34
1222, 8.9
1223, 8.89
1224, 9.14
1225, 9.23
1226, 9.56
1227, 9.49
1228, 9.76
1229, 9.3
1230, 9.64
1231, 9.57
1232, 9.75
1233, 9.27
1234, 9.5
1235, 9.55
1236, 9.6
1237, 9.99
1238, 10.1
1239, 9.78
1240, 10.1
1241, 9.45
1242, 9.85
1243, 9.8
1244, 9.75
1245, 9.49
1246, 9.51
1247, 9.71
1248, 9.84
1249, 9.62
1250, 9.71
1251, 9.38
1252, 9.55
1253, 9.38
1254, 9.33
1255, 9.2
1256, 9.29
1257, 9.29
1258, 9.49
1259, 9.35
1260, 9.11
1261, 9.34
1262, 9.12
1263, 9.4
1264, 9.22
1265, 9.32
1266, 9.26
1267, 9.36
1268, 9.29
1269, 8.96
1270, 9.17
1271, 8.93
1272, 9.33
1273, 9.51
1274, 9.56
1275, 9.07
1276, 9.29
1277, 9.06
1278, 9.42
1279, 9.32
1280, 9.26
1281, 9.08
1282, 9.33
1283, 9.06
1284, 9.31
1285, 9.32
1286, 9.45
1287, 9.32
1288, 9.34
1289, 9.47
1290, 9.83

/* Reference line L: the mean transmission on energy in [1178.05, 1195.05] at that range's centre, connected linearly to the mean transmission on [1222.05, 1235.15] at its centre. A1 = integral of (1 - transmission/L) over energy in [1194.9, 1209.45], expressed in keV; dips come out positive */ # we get 5.4 keV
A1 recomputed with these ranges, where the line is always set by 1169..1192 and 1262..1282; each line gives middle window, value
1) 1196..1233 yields 4.52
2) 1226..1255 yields -4.25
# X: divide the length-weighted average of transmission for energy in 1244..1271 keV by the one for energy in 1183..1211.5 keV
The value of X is 1.94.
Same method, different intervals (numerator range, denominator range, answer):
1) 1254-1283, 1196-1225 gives 1.52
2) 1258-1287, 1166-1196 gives 1.43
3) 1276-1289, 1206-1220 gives 1.56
